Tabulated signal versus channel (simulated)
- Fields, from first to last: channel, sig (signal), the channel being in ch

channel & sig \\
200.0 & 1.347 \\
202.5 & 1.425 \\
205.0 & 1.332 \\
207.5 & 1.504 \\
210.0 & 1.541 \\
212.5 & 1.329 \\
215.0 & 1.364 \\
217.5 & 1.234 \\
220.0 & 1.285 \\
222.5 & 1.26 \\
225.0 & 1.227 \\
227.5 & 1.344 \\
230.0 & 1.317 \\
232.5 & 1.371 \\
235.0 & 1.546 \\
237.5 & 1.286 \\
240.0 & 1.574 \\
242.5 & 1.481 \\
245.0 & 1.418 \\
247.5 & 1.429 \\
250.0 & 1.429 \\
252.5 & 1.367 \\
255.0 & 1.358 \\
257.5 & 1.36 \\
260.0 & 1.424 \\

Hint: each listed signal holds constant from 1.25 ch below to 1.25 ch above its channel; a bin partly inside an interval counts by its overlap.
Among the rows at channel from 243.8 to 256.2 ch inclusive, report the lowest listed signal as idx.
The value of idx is 1.358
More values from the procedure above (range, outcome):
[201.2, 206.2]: 1.332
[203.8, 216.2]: 1.329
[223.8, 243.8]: 1.227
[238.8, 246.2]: 1.418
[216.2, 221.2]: 1.234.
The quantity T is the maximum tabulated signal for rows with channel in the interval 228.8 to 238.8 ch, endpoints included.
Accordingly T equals 1.546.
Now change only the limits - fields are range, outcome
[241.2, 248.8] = 1.481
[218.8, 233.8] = 1.371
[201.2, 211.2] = 1.541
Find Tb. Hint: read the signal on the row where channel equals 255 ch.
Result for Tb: 1.358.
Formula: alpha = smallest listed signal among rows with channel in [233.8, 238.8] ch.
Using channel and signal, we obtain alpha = 1.286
